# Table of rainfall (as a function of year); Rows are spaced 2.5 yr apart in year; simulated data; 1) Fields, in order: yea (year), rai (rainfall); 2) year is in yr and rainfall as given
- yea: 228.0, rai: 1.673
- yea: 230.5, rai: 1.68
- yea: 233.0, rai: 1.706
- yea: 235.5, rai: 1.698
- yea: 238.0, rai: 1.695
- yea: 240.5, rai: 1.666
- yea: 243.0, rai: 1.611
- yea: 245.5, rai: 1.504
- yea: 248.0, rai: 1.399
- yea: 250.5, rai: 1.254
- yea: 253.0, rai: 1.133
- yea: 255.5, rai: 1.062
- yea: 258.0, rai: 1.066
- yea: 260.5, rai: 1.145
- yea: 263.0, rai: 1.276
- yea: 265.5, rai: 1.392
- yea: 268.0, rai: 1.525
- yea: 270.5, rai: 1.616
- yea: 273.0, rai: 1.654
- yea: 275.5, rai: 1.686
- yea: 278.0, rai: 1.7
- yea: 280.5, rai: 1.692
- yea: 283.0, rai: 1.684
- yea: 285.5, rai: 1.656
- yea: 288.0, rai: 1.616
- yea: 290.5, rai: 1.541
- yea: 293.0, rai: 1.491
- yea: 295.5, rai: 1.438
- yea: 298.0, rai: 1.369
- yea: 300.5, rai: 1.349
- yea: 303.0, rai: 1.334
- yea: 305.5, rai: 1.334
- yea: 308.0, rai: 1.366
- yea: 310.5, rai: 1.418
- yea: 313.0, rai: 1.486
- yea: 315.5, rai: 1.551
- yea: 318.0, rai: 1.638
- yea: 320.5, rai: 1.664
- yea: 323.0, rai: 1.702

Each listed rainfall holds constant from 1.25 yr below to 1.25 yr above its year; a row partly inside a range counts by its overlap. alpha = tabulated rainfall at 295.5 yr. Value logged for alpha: 1.438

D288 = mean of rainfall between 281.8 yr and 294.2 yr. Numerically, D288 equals 1.6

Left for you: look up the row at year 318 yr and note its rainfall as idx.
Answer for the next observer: 1.638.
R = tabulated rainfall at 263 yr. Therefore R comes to 1.276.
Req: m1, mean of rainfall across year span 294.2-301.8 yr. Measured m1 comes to 1.39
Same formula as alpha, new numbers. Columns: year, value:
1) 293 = 1.491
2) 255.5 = 1.062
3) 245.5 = 1.504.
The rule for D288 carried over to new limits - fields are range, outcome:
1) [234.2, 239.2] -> 1.7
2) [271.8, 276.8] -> 1.67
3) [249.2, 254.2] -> 1.2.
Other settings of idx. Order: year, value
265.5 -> 1.392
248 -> 1.399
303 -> 1.334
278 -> 1.7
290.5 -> 1.541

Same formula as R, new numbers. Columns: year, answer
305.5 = 1.334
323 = 1.702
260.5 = 1.145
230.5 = 1.68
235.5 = 1.698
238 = 1.695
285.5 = 1.656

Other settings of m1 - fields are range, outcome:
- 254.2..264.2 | 1.14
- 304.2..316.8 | 1.43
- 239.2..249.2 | 1.55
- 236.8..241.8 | 1.68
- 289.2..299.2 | 1.46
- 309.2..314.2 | 1.45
